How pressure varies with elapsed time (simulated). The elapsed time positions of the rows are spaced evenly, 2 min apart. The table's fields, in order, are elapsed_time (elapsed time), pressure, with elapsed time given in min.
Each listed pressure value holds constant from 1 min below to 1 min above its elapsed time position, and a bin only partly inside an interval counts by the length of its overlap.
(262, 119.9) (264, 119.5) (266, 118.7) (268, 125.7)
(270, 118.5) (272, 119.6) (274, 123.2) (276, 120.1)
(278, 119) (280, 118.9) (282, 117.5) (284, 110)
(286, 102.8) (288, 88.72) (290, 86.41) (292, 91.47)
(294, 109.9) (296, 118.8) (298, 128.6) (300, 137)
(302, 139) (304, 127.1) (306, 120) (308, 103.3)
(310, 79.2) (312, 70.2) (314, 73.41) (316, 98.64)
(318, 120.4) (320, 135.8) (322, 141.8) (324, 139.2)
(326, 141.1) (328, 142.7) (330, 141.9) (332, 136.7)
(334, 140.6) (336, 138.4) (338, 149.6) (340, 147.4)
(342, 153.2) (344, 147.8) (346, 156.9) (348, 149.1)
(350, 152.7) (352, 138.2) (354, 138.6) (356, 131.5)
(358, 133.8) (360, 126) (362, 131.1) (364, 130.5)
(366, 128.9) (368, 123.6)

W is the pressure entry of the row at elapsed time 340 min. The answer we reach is 147.4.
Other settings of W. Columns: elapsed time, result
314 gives 73.41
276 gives 120.1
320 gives 135.8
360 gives 126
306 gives 120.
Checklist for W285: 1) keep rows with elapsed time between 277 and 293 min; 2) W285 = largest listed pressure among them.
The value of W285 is 119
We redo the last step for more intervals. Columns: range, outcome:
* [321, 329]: 142.7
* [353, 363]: 138.6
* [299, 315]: 139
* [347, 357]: 152.7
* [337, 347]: 156.9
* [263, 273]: 125.7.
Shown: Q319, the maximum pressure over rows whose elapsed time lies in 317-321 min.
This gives 135.8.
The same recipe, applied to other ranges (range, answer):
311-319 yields 120.4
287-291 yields 88.72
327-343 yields 153.2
